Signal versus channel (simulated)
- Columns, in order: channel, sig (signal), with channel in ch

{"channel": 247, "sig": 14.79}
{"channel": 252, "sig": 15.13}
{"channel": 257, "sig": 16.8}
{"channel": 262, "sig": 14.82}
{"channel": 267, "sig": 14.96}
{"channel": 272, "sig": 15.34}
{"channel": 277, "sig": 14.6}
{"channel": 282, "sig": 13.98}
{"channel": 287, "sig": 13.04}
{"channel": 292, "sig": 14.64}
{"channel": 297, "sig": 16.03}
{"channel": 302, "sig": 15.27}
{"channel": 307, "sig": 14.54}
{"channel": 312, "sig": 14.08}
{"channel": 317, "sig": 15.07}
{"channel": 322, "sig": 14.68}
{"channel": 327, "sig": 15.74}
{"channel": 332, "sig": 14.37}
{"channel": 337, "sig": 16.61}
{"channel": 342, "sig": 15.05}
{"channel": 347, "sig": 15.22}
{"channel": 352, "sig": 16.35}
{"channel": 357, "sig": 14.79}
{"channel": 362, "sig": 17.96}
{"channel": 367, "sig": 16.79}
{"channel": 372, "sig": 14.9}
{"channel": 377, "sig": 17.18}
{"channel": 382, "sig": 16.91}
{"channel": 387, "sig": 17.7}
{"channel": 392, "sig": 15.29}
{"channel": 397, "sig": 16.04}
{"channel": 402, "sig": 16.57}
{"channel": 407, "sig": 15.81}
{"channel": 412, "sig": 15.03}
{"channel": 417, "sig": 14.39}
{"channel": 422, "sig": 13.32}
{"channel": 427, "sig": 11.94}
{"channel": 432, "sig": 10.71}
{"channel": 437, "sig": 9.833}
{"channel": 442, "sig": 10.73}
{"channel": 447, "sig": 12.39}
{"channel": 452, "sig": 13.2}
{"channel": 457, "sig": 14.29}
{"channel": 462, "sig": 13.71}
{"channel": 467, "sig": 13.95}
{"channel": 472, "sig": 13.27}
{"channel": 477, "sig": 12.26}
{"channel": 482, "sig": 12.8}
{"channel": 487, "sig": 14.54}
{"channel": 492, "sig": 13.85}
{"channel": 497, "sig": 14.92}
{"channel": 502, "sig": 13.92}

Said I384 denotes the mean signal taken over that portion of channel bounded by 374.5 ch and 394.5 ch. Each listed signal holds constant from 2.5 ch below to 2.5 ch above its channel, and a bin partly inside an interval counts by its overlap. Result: 16.8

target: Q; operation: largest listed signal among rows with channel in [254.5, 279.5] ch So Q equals 16.8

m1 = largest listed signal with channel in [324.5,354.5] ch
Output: 16.61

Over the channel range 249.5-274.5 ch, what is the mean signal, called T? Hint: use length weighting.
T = 15.4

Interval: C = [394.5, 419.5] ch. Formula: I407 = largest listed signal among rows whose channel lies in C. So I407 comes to 16.57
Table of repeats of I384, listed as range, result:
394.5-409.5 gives 16.1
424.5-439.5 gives 10.8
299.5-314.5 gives 14.6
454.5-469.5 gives 14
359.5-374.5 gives 16.6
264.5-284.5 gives 14.7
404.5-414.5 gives 15.4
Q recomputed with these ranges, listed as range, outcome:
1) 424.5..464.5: 14.29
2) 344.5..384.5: 17.96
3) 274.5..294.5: 14.64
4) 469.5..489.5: 14.54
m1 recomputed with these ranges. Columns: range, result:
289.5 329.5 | 16.03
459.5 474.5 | 13.95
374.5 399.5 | 17.7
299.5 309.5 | 15.27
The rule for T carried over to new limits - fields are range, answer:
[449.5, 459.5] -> 13.7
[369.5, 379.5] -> 16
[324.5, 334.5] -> 15.1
